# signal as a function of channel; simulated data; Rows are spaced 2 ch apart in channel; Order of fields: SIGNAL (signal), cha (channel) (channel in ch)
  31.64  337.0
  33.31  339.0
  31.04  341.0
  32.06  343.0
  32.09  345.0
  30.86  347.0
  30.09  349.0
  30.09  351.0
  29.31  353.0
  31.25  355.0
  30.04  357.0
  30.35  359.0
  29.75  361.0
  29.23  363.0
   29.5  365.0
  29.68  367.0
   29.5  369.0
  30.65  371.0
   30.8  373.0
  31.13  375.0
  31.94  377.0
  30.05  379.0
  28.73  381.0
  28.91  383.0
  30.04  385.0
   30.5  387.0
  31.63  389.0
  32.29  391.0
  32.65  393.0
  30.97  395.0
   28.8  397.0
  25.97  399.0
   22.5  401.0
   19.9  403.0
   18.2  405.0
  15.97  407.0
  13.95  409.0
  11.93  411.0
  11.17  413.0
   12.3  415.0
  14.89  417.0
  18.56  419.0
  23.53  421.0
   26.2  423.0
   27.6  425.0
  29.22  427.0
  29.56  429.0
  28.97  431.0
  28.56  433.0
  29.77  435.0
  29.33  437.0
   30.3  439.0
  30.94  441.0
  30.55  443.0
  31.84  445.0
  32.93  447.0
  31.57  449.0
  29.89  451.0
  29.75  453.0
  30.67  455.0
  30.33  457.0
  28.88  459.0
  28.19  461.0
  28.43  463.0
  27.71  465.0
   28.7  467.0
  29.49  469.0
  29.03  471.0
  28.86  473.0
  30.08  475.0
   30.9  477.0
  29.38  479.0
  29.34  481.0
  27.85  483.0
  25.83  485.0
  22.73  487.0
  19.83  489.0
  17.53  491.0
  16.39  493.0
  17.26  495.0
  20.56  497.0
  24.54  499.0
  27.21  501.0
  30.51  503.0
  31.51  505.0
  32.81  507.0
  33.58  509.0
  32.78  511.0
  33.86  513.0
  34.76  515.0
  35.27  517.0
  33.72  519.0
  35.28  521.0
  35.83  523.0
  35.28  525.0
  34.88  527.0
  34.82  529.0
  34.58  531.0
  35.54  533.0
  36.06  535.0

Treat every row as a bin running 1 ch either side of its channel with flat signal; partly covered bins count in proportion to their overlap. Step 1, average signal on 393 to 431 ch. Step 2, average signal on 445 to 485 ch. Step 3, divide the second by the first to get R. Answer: 1.36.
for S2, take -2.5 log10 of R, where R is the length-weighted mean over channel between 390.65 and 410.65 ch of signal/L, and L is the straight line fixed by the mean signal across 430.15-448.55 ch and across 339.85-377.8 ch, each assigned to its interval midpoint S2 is 0.28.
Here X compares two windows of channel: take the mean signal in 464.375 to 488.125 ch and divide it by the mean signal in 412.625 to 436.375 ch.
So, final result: 1.19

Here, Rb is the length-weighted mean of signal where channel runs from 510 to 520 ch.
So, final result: 34.1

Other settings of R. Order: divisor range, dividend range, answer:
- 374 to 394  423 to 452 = 0.97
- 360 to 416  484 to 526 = 1.09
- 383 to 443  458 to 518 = 1.12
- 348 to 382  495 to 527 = 1.04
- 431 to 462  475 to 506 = 0.83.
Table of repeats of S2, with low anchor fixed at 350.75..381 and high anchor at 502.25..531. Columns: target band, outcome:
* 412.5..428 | 0.46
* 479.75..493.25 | 0.39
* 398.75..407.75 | 0.47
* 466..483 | 0.12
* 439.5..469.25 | 0.08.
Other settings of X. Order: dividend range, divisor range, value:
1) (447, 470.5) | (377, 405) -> 1.04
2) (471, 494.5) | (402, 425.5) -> 1.44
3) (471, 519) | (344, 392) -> 0.91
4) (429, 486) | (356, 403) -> 1.00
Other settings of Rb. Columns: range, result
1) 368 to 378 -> 30.8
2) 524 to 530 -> 35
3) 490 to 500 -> 19.3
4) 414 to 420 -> 15.2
